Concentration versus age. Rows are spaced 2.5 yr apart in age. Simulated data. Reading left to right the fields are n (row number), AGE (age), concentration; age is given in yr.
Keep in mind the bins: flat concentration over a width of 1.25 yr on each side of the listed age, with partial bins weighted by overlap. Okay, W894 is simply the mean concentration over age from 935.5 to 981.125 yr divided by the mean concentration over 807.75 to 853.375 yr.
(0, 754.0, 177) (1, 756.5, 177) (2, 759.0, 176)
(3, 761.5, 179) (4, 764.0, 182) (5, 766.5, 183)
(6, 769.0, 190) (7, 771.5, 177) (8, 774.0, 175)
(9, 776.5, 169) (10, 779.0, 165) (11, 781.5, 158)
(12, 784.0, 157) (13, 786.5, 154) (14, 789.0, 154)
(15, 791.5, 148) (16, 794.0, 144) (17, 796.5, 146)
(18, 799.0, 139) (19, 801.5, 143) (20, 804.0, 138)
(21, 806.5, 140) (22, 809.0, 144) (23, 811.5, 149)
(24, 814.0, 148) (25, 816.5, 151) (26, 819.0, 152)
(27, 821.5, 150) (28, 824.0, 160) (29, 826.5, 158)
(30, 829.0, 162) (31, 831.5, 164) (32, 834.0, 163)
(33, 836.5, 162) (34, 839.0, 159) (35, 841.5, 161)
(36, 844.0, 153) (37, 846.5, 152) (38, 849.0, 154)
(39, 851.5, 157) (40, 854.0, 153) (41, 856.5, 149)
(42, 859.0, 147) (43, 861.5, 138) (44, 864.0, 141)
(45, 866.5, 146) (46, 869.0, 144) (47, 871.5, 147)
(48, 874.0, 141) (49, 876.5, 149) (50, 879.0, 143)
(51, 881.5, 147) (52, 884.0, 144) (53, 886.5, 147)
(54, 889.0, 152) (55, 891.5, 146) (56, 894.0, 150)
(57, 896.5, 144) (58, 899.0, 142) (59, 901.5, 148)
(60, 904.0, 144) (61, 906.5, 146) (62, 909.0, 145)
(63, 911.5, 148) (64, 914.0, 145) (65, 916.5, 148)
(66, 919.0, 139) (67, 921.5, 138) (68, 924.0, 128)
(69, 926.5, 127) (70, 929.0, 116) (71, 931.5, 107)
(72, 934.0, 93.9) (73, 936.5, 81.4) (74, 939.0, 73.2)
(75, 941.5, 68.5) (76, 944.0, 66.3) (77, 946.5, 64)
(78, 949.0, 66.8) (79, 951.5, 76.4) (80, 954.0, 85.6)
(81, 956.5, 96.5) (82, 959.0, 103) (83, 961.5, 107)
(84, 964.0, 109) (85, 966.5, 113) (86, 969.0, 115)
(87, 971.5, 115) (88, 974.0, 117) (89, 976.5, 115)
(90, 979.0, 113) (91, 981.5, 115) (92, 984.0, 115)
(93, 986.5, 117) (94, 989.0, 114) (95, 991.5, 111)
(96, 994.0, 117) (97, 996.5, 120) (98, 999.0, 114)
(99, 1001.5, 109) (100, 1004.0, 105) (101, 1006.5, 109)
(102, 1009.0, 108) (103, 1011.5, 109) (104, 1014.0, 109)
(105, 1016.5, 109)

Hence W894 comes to 0.61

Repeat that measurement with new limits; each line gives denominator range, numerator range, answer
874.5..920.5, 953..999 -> 0.76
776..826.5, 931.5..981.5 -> 0.63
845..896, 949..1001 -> 0.74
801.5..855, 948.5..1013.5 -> 0.70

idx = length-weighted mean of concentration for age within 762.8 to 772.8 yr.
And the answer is 183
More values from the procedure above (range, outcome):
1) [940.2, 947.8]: 66.3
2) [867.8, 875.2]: 144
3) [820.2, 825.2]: 155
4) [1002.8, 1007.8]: 107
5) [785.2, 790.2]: 154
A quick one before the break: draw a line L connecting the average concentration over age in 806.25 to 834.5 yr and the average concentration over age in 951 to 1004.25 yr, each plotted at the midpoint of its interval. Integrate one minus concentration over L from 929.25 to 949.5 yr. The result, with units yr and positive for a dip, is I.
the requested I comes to 6.84 yr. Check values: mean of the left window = 154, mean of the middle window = 79.9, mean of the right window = 110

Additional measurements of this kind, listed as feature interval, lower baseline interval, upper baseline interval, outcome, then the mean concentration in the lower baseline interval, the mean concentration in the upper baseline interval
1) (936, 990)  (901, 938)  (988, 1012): 9.7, 130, 112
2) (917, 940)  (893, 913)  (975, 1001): 4.0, 146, 115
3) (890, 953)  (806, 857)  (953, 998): 5.2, 155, 111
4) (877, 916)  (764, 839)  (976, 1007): -3.2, 157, 113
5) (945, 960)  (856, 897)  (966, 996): 5.1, 146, 115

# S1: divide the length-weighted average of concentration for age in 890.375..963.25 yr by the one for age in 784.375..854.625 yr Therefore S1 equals 0.76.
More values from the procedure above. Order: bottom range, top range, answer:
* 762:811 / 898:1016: 0.71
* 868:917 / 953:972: 0.72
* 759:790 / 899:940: 0.75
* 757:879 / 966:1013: 0.73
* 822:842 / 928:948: 0.52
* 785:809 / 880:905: 1.01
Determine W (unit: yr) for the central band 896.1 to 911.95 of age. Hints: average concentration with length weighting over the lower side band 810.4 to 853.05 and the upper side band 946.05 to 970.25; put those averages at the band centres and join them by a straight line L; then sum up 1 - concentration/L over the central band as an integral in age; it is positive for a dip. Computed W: -3.19 yr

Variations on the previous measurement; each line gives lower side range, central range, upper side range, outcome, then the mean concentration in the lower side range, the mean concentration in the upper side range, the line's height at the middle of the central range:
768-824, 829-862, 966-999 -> -2.66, 154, 115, 144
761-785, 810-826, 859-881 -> 0.79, 174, 144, 160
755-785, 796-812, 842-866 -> 2.14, 174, 150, 164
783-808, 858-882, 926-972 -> -4.76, 146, 93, 120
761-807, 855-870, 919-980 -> -1.42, 160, 101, 132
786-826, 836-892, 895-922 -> -1.25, 148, 144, 146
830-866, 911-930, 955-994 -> -0.91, 154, 112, 130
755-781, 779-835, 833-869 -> 4.65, 177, 152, 165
